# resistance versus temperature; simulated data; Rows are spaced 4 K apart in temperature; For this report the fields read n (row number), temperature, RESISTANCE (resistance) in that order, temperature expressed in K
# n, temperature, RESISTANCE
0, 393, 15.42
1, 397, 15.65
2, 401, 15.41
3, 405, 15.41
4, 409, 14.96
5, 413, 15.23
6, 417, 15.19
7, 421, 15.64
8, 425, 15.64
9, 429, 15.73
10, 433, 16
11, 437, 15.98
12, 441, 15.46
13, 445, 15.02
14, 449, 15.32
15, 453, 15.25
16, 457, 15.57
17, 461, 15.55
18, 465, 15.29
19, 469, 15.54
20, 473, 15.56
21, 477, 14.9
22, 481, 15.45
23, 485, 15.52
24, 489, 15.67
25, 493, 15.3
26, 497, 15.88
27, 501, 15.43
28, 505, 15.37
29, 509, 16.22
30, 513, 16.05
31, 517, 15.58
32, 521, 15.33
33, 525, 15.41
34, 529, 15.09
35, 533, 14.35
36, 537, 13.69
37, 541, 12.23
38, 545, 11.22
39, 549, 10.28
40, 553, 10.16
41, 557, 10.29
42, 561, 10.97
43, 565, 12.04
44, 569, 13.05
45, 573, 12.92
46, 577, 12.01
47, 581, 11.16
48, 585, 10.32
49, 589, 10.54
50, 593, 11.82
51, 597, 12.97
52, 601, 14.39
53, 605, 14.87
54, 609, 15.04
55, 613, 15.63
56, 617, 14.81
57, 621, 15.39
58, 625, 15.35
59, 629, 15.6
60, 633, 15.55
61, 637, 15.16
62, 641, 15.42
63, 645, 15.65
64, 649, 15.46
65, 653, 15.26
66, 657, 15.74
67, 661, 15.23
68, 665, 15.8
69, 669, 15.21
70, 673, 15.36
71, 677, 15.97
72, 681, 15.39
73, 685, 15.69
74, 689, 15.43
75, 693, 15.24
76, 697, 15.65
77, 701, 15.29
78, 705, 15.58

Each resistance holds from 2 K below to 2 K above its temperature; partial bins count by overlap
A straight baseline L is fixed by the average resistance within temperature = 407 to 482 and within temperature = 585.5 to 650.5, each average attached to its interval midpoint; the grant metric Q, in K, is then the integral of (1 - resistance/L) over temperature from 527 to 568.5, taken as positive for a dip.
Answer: 7.8 K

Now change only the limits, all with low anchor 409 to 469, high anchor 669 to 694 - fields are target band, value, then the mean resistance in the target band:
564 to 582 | 3.7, 12.3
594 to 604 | 1.2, 13.6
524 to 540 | 1.1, 14.4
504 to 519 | -0.3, 15.8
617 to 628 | 0.1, 15.3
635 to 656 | 0.1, 15.4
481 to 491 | -0.1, 15.6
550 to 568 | 5.3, 11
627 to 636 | 0.0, 15.5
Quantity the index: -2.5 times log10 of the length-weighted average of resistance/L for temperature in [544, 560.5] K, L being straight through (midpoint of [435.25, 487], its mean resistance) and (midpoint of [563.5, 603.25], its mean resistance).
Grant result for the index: 0.23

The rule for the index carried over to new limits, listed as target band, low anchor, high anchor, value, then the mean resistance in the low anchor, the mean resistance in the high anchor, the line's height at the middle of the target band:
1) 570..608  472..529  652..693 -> 0.24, 15.5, 15.5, 15.5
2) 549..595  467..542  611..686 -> 0.33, 15.2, 15.5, 15.3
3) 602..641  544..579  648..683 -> -0.11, 11.4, 15.5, 13.8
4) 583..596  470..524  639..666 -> 0.37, 15.6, 15.5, 15.5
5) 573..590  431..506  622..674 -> 0.34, 15.5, 15.4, 15.5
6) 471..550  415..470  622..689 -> 0.05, 15.5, 15.5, 15.5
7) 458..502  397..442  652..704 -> 0.00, 15.5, 15.5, 15.5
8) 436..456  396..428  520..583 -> -0.05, 15.4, 12.5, 14.7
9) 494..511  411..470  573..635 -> -0.06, 15.5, 13.7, 14.8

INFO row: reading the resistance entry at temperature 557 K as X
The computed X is 10.29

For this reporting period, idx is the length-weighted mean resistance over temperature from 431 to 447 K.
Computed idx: 15.6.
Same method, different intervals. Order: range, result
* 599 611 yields 14.8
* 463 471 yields 15.4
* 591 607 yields 13.5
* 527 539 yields 14.4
